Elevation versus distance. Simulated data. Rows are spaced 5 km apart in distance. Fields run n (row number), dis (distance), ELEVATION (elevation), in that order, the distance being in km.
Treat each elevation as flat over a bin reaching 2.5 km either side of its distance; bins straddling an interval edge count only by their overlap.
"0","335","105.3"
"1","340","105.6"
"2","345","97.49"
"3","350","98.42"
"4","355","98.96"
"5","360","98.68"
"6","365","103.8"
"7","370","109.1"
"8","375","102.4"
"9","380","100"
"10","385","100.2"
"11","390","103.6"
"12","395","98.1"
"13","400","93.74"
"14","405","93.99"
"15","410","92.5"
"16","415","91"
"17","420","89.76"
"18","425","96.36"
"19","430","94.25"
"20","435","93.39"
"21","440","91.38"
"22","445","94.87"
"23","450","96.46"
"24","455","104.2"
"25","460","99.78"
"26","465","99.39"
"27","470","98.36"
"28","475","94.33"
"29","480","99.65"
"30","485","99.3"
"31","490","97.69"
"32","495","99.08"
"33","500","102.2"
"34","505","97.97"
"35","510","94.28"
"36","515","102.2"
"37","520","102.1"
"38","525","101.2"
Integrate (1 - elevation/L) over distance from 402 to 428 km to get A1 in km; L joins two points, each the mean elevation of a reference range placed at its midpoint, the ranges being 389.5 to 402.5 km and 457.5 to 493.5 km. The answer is 1.4 km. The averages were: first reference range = 97.7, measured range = 92.8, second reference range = 98.4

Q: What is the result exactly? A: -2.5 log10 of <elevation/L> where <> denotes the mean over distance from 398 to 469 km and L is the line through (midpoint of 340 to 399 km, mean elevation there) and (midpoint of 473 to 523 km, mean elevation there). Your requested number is 0.054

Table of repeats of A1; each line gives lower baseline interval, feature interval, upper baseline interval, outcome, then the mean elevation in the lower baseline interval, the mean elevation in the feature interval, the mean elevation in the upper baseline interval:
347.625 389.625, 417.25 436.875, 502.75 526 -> 1.4 km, 102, 93.4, 99.5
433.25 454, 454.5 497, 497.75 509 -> -0.7 km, 94.8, 98.8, 99.3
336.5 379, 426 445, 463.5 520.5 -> 1.2 km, 102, 93.5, 98.8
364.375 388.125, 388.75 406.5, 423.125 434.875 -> 0.5 km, 103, 97.1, 94.9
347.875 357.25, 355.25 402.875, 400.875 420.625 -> -2.6 km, 98.7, 101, 92.2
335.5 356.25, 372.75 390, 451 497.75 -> -0.2 km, 101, 101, 99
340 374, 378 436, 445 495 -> 2.7 km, 101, 95.6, 98.6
